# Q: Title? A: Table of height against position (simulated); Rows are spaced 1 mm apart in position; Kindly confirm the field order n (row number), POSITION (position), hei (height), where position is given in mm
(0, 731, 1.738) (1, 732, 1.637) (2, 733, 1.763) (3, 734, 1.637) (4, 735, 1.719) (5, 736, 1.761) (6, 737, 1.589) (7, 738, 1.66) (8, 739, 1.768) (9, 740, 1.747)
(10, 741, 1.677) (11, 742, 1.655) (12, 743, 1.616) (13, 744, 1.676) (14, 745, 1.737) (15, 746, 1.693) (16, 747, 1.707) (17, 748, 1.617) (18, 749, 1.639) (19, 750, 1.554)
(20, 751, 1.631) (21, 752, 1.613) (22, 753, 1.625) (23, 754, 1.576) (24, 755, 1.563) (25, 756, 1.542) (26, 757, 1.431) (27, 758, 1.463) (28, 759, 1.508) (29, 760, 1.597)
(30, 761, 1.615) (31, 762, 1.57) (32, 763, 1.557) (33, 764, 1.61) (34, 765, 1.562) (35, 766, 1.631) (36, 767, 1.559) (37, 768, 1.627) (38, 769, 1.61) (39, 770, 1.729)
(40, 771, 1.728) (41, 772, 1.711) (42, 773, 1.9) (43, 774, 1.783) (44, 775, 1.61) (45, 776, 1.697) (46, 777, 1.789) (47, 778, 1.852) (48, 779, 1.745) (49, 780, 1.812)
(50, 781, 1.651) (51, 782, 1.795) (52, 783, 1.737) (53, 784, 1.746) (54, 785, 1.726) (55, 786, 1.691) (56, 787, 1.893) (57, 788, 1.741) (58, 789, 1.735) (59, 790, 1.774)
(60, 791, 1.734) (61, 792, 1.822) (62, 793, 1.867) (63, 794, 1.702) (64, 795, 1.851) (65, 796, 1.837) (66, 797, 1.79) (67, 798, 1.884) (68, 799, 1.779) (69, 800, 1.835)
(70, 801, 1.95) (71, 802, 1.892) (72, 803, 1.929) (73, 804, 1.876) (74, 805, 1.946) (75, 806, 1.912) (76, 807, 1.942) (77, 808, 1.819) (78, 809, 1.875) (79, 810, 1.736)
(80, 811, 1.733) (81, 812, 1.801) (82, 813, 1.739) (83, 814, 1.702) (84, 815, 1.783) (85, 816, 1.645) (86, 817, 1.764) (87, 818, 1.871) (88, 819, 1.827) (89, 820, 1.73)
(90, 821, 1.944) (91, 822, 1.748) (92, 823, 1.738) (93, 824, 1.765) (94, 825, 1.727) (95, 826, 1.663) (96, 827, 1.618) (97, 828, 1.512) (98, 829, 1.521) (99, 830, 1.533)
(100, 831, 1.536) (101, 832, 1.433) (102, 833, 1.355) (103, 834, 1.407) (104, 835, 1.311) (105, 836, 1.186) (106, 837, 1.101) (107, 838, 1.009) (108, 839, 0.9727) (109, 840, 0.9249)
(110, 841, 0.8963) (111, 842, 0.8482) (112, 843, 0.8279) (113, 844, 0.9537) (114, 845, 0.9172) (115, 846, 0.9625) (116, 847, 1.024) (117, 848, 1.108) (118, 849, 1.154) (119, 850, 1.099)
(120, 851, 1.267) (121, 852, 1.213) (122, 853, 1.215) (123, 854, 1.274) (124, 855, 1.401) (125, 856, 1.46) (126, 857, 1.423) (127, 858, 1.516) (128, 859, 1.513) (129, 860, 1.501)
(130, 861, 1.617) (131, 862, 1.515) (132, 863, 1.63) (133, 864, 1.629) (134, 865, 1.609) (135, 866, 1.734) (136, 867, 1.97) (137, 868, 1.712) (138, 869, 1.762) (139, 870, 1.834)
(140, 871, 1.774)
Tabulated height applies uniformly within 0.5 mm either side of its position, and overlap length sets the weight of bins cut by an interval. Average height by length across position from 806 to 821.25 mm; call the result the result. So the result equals 1.8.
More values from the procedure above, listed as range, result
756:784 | 1.66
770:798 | 1.77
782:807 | 1.82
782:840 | 1.69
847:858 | 1.26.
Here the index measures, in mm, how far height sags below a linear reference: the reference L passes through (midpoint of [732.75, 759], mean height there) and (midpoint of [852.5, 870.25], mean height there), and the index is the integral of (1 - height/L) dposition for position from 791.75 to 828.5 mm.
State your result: -4.6 mm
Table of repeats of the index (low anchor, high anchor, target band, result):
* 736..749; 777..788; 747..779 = 1.7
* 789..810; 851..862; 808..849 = 4.9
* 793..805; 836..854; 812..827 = -2.7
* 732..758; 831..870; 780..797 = -3.0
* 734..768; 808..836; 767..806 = -3.4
